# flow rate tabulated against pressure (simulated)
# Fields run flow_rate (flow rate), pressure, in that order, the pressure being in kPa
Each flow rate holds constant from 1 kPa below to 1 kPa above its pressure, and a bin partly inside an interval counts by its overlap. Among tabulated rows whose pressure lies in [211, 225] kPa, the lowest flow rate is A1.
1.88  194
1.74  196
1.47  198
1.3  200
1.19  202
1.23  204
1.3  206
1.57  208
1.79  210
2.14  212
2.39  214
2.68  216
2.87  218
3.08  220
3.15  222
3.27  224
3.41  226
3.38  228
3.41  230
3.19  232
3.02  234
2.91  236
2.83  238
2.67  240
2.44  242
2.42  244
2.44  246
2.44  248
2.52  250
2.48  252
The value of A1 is 2.14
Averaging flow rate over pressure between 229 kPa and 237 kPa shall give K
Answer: 3.13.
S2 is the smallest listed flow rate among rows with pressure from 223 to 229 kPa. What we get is 3.27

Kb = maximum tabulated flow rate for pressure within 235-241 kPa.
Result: 2.91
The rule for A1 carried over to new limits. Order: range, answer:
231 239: 2.83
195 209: 1.19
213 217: 2.39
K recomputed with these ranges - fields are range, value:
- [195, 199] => 1.6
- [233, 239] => 2.92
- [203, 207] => 1.27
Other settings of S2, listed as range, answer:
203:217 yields 1.23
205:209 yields 1.3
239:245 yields 2.42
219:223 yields 3.08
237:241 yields 2.67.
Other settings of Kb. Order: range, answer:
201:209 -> 1.57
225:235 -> 3.41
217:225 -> 3.27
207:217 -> 2.68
